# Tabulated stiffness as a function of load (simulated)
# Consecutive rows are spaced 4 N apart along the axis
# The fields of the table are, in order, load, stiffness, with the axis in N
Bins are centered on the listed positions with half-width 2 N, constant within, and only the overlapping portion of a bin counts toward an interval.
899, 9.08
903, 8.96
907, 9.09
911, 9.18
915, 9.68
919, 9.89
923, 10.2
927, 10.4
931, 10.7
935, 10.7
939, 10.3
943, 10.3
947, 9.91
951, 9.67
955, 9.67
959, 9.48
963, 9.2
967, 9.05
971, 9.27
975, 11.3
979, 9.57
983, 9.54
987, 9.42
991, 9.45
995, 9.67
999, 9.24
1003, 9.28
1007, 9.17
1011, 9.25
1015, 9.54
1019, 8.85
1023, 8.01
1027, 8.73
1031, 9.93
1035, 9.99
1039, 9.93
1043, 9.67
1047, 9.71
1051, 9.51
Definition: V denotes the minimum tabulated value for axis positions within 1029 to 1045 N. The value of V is 9.67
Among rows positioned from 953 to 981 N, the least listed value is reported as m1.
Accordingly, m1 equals 9.05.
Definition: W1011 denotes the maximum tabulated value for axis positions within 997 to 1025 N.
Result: 9.54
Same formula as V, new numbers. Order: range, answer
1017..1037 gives 8.01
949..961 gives 9.48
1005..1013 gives 9.17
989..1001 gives 9.24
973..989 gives 9.42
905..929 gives 9.09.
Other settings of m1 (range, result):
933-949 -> 9.91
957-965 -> 9.2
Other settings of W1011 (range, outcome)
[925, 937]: 10.7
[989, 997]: 9.67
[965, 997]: 11.3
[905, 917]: 9.68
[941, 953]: 10.3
